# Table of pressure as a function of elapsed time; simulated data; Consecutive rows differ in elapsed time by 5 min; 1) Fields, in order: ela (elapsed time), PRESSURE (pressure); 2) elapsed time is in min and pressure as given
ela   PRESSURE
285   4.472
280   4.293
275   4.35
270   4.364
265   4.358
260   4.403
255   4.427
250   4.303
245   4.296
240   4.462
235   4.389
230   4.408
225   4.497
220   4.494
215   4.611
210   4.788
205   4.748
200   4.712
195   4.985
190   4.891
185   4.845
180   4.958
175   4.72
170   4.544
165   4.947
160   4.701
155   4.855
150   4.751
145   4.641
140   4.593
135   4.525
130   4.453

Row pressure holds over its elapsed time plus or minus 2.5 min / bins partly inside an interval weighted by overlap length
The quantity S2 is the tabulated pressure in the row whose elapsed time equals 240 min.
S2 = 4.462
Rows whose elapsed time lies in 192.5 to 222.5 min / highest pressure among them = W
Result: 4.985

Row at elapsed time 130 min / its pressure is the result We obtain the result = 4.453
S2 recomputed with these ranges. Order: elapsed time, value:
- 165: 4.947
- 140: 4.593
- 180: 4.958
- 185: 4.845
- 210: 4.788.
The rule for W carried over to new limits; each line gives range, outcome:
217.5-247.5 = 4.497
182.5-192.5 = 4.891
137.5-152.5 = 4.751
